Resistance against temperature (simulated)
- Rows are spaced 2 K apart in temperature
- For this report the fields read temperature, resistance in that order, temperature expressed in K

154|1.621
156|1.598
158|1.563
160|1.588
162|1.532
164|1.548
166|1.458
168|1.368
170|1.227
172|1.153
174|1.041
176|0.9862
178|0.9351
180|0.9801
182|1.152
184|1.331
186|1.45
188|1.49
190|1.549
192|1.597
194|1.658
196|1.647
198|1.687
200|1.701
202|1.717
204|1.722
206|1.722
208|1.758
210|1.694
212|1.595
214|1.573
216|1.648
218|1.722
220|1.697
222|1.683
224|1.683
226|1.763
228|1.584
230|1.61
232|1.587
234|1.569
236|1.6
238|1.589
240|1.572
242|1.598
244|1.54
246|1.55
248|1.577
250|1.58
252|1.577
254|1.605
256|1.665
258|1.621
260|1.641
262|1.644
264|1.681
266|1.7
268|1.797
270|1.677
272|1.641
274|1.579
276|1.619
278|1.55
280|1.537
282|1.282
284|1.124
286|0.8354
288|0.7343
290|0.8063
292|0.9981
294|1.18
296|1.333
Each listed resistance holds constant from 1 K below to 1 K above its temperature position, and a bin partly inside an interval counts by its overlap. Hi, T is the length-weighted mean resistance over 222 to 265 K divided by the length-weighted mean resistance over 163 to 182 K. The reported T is 1.36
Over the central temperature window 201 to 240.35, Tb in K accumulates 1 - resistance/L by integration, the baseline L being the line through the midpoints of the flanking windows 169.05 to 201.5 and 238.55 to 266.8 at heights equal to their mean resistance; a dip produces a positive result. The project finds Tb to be -4.48 K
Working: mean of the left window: 1.35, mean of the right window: 1.61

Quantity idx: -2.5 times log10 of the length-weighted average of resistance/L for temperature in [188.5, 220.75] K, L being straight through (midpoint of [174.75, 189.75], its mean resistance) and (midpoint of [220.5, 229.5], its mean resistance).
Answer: -0.15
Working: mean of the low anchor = 1.2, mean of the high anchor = 1.68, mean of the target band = 1.66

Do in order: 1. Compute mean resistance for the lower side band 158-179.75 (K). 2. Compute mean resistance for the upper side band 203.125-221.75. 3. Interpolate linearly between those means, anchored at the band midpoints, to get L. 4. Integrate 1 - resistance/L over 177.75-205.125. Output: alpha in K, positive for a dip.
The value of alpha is 0.18 K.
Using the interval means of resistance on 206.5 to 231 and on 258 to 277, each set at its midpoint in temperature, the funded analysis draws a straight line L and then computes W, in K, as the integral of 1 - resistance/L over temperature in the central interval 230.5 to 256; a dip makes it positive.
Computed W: 1.3 K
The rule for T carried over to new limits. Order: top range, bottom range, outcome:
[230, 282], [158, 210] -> 1.11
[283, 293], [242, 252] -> 0.57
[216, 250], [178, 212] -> 1.05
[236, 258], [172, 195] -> 1.24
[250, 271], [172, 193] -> 1.33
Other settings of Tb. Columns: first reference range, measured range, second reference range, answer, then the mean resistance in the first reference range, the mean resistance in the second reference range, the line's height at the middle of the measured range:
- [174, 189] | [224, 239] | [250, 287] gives -2.5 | 1.18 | 1.54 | 1.39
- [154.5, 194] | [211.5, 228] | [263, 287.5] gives -2.9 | 1.36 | 1.49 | 1.41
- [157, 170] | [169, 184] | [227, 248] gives 4.2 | 1.49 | 1.58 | 1.5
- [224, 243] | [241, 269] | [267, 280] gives 0.0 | 1.61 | 1.64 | 1.62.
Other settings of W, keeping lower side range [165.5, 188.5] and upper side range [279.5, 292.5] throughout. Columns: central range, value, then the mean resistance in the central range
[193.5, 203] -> -4.2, 1.68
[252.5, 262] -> -4.9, 1.63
